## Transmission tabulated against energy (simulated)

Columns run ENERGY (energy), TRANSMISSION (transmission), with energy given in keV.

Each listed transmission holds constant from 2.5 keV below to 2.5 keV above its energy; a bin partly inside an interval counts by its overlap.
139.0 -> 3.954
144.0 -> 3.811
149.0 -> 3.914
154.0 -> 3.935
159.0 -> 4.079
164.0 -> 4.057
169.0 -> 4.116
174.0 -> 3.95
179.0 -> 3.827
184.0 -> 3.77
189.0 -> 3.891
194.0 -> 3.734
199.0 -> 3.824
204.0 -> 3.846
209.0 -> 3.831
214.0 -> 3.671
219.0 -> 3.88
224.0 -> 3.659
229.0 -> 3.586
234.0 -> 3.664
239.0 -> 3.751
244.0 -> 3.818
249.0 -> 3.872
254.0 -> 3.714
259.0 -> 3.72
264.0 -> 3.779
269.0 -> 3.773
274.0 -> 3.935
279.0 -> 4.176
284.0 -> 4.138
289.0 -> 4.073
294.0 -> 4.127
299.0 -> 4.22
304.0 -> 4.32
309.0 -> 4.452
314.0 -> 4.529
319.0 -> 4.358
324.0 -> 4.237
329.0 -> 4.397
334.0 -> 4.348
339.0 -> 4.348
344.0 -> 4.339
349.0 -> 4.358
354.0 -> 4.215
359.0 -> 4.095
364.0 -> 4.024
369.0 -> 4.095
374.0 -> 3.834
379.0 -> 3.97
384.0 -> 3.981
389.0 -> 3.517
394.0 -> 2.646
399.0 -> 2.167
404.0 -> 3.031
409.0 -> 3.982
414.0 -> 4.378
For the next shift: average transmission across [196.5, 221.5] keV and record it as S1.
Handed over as 3.81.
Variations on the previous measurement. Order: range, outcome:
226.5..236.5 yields 3.62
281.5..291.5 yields 4.11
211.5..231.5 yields 3.7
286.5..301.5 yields 4.14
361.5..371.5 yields 4.06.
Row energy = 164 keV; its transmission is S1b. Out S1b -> 4.057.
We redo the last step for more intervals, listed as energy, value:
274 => 3.935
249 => 3.872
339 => 4.348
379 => 3.97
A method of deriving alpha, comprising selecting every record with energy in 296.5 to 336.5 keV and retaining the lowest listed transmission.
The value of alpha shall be 4.22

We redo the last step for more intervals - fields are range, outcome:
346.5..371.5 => 4.024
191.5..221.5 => 3.671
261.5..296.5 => 3.773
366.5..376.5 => 3.834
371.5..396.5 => 2.646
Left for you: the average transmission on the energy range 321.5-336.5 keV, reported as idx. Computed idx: 4.33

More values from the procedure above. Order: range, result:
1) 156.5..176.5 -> 4.05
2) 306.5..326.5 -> 4.39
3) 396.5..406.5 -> 2.6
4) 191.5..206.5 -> 3.8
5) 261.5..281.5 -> 3.92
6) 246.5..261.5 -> 3.77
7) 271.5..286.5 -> 4.08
